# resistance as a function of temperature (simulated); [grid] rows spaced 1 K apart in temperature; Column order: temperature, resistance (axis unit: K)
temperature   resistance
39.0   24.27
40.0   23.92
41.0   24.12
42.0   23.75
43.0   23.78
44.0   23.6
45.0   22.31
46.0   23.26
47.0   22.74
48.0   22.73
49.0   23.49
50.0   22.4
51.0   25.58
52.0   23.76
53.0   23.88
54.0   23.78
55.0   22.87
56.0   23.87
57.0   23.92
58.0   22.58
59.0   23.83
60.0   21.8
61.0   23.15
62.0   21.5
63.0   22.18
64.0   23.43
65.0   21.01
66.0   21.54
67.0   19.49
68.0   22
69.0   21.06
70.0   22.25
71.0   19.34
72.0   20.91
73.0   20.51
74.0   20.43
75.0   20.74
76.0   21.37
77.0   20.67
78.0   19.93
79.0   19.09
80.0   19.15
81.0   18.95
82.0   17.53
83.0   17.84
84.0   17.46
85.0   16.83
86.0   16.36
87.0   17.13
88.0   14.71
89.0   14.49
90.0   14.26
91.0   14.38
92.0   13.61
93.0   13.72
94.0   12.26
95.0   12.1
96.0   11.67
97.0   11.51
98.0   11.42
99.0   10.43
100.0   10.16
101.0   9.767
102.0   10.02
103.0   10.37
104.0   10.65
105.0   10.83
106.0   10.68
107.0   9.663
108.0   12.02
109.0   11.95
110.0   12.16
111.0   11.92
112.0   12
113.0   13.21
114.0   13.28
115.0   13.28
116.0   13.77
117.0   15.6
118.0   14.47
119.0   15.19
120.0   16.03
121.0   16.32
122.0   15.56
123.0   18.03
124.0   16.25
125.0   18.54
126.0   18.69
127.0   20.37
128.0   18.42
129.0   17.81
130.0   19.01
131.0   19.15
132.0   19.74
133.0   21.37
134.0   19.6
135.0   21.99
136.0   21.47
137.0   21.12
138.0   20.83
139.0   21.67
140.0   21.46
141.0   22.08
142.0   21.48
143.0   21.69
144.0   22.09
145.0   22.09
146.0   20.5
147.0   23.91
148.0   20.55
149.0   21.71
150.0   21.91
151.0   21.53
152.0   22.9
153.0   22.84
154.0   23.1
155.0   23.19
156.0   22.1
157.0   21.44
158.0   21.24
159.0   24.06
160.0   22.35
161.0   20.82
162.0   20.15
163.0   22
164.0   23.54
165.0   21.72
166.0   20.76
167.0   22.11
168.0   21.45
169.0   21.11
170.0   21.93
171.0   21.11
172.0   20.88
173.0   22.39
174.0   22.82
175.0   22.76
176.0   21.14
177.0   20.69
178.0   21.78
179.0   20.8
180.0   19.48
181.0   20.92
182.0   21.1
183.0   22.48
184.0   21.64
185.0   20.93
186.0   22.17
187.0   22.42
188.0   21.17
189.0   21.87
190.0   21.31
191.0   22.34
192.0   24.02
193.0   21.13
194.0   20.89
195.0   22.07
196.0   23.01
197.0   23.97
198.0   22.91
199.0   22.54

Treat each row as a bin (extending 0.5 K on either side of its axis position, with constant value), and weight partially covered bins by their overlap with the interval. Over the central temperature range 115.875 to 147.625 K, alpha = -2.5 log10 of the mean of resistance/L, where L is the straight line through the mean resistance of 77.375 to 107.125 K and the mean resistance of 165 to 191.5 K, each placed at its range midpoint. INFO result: -0.11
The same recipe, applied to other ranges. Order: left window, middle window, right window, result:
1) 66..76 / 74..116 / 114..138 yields 0.352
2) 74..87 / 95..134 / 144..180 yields 0.374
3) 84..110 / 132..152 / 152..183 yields -0.170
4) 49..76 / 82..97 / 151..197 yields 0.441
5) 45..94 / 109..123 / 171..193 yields 0.423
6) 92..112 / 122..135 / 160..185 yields -0.241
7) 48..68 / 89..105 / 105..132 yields 0.453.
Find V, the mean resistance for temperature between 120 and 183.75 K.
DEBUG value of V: 21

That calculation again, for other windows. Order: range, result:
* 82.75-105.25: 13.1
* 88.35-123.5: 12.8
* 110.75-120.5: 13.9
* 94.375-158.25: 17.1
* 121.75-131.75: 18.3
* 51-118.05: 17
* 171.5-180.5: 21.4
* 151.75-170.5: 22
